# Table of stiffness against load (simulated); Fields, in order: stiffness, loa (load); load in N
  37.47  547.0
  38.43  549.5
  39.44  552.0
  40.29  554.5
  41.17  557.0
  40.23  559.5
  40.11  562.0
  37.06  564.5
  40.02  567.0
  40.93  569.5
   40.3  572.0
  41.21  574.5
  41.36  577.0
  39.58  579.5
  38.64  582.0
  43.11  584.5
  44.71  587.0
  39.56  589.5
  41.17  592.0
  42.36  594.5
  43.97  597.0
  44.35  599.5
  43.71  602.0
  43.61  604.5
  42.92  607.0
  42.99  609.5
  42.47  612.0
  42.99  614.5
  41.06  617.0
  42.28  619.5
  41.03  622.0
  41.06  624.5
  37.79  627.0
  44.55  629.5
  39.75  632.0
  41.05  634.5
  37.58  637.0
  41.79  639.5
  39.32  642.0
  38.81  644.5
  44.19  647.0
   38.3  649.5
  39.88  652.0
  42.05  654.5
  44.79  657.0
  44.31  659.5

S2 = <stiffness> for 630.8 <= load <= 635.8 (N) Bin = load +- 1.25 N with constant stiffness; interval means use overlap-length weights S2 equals 40.4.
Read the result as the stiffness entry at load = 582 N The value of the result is 38.64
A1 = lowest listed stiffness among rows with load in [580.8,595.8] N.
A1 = 38.64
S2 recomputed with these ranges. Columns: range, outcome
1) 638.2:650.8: 40.5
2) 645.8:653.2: 40.8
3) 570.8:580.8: 40.6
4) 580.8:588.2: 42.2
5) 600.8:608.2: 43.4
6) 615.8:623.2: 41.5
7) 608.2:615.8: 42.8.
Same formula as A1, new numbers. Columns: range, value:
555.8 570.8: 37.06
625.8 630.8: 37.79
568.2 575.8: 40.3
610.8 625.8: 41.03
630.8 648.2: 37.58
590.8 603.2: 41.17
